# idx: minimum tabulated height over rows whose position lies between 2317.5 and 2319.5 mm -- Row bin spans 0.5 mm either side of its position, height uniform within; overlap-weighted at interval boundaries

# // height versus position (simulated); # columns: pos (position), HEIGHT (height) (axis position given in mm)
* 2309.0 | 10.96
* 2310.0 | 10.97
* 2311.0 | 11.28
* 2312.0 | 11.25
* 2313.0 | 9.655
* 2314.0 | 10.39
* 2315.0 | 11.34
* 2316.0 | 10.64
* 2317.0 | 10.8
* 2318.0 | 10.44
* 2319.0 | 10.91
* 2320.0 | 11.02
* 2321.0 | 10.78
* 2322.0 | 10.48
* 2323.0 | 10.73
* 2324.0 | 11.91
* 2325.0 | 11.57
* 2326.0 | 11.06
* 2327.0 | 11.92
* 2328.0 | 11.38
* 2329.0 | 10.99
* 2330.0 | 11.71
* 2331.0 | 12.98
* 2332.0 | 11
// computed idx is 10.44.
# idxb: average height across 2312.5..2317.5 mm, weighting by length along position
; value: 10.6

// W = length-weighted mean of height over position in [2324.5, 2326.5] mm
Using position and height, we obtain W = 11.3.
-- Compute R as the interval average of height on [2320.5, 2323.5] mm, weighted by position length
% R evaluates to 10.7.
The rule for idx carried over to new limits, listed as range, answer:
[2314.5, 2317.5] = 10.64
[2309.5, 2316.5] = 9.655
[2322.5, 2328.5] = 10.73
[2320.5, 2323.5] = 10.48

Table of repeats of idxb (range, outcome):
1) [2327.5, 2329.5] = 11.2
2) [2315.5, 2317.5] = 10.7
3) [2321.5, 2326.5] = 11.2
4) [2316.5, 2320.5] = 10.8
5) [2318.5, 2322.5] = 10.8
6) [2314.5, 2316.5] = 11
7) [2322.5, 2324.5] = 11.3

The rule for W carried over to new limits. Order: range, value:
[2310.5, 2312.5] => 11.3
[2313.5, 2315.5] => 10.9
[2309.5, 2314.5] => 10.7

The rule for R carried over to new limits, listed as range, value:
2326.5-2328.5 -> 11.7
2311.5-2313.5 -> 10.5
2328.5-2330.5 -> 11.4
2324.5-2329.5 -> 11.4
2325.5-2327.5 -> 11.5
